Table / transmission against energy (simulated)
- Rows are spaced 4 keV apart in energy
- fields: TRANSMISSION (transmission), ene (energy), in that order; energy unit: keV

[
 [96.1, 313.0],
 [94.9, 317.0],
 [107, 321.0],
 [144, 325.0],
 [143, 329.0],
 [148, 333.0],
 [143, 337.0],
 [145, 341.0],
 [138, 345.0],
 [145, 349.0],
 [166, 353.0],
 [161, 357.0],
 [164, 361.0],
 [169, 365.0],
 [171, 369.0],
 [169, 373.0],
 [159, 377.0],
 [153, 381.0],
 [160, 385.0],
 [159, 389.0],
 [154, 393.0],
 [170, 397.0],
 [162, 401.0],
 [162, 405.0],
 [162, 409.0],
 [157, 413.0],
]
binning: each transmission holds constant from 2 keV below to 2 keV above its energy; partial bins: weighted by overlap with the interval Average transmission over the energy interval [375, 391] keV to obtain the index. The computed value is 158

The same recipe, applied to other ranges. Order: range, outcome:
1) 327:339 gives 145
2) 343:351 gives 142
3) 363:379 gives 167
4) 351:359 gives 164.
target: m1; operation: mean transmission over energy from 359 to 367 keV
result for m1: 166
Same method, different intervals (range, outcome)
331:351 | 144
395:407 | 165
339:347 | 142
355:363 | 162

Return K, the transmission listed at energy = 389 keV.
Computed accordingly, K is 159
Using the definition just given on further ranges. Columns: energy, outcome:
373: 169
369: 171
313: 96.1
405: 162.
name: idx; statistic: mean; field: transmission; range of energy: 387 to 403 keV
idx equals 161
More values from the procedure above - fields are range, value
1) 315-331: 122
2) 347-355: 156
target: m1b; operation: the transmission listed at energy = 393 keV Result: 154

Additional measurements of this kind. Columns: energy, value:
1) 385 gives 160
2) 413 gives 157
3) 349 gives 145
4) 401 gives 162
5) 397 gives 170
